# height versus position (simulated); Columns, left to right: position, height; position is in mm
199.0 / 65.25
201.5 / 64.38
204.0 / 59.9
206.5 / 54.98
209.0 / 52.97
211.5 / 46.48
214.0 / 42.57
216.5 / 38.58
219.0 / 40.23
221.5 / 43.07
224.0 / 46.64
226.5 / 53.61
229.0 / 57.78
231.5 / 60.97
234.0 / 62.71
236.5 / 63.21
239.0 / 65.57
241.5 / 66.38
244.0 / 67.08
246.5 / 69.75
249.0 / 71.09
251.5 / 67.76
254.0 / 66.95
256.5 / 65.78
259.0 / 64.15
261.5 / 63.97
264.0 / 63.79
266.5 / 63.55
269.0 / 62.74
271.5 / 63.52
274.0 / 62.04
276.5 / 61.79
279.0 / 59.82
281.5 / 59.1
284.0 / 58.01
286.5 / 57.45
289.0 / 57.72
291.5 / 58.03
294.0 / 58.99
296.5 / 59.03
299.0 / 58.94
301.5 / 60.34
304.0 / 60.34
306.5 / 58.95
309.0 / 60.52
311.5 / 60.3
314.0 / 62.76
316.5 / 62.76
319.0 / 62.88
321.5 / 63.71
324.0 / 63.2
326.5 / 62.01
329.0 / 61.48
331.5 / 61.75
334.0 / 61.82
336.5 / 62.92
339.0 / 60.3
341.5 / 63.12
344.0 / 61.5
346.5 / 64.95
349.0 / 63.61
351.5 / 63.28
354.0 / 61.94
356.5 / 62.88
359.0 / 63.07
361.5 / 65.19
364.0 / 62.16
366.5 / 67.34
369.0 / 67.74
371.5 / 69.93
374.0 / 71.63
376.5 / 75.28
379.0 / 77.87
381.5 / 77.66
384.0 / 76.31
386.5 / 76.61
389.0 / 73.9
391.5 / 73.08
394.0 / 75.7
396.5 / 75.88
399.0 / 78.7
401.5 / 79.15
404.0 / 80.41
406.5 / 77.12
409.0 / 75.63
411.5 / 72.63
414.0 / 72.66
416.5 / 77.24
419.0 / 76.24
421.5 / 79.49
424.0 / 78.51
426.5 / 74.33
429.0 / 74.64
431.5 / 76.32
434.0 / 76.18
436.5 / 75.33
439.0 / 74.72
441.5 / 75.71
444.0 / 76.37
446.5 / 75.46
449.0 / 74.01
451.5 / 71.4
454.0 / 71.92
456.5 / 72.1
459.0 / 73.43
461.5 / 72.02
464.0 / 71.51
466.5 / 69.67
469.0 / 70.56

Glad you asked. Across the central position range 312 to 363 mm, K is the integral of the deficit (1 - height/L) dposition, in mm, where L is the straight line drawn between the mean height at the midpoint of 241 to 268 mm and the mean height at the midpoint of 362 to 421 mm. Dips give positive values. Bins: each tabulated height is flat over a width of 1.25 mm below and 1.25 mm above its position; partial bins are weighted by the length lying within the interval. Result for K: 6.06 mm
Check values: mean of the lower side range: 66.4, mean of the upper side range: 74.3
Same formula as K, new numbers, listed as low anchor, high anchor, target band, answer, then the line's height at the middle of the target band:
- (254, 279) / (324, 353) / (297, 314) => 0.8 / 62.9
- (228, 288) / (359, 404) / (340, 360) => 2.2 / 70.7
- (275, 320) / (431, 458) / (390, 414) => -2.1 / 70.2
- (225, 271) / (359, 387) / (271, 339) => 6.7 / 67.3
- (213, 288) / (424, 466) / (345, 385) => 0.1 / 68.2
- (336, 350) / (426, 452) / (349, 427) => -4.7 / 68.5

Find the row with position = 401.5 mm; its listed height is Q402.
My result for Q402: 79.15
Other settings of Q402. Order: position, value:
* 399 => 78.7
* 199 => 65.25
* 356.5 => 62.88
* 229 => 57.78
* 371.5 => 69.93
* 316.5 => 62.76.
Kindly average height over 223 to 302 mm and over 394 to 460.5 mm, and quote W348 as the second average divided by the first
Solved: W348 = 1.22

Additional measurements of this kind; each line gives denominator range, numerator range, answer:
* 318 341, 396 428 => 1.23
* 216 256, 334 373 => 1.08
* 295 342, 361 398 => 1.18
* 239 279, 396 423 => 1.18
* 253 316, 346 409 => 1.17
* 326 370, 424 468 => 1.17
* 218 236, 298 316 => 1.15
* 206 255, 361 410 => 1.30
